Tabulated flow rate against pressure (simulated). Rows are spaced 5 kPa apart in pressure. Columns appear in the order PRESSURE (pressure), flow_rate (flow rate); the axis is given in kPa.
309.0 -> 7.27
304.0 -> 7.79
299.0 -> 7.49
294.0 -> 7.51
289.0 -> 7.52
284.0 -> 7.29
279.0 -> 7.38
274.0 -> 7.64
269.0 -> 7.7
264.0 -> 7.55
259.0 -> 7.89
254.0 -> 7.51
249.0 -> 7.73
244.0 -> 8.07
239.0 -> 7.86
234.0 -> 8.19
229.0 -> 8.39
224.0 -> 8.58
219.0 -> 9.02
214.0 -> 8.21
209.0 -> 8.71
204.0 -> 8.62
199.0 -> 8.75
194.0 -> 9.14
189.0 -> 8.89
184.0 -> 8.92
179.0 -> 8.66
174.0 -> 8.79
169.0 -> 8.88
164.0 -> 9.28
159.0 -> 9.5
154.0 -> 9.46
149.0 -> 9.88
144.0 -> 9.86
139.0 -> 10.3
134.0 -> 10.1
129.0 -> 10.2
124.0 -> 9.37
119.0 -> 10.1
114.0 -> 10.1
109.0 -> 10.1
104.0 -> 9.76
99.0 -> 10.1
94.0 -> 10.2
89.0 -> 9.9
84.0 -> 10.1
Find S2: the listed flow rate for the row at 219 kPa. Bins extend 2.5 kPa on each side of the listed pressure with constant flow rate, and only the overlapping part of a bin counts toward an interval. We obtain 9.02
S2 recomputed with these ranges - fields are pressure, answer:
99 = 10.1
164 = 9.28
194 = 9.14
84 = 10.1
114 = 10.1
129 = 10.2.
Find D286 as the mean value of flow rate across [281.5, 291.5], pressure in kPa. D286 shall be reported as 7.4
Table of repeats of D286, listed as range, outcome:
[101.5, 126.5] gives 9.89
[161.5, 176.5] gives 8.98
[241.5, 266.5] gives 7.75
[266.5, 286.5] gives 7.5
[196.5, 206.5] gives 8.68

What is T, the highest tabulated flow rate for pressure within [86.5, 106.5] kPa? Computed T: 10.2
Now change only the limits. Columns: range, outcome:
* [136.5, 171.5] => 10.3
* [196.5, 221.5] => 9.02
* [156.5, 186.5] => 9.5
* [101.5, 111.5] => 10.1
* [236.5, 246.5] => 8.07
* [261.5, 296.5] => 7.7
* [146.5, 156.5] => 9.88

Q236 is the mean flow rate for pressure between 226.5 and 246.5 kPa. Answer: 8.13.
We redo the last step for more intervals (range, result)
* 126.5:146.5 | 10.1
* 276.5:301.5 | 7.44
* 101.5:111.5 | 9.93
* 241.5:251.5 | 7.9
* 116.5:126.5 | 9.73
